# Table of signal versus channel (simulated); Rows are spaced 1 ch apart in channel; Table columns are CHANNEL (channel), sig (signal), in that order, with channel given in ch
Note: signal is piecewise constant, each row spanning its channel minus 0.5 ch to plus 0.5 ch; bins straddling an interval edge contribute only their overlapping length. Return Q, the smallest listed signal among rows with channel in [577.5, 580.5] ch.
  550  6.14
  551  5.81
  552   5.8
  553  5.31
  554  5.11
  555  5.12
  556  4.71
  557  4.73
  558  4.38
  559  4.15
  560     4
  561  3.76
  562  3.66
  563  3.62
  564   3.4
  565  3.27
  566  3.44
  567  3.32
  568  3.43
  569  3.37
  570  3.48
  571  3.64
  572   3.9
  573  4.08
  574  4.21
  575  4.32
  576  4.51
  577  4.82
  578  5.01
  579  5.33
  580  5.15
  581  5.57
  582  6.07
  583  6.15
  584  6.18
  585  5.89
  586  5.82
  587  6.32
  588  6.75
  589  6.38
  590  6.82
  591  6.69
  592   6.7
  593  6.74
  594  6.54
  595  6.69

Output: 5.01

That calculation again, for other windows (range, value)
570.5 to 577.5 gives 3.64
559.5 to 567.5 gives 3.27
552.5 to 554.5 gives 5.11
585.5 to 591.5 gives 5.82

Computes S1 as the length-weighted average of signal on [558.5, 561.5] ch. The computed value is 3.97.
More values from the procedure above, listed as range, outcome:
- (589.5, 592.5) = 6.74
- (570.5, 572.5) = 3.77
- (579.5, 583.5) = 5.74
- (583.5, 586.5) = 5.96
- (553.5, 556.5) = 4.98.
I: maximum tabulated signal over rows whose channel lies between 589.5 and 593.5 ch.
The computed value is 6.82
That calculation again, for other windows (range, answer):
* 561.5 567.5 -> 3.66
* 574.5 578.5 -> 5.01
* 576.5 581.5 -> 5.57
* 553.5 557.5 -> 5.12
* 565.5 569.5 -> 3.44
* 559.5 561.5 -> 4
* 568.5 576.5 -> 4.51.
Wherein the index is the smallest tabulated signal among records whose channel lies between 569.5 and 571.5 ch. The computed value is 3.48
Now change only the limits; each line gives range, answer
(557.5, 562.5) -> 3.66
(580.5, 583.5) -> 5.57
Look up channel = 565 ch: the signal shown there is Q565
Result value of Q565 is 3.27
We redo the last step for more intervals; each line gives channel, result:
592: 6.7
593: 6.74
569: 3.37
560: 4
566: 3.44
